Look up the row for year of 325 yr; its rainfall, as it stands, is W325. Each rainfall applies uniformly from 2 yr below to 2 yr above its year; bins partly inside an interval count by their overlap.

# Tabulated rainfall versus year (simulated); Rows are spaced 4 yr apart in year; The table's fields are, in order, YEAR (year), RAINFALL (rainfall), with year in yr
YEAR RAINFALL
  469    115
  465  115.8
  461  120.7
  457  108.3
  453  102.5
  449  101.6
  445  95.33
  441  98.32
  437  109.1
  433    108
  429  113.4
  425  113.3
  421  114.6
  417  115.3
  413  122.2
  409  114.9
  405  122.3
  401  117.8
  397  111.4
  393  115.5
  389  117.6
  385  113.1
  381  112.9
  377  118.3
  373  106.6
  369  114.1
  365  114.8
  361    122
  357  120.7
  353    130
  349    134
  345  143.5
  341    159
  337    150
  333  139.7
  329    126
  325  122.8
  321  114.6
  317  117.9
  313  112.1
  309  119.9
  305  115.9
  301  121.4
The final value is 122.8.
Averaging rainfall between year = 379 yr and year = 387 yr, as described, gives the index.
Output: 113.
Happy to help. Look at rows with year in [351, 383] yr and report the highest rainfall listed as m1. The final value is 130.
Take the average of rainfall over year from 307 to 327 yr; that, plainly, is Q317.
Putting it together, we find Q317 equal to 117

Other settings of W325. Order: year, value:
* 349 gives 134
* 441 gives 98.32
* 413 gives 122.2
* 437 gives 109.1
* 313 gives 112.1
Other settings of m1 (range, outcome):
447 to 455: 102.5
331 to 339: 150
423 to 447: 113.4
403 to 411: 122.3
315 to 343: 159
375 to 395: 118.3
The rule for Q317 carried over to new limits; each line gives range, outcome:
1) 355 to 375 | 116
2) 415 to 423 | 115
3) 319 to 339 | 131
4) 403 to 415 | 120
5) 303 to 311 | 118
